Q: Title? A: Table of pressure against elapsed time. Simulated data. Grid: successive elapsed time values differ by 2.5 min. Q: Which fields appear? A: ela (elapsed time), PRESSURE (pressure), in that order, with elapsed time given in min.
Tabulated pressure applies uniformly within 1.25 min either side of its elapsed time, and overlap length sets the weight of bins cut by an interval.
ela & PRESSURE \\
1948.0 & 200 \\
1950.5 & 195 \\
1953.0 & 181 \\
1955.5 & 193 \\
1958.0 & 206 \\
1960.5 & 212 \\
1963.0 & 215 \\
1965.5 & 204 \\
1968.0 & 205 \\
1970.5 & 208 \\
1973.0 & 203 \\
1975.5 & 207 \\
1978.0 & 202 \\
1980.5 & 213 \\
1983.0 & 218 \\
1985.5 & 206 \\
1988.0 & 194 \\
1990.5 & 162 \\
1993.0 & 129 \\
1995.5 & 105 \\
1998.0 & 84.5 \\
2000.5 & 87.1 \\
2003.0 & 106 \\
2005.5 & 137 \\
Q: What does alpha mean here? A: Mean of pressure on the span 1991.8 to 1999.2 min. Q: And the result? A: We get 106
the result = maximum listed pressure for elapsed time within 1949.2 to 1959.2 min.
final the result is 206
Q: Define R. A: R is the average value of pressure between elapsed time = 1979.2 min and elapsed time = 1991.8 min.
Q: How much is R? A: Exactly 198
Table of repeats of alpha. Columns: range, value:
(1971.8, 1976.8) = 205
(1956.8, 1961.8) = 209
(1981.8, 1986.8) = 212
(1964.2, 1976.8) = 205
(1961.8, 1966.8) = 209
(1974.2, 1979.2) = 205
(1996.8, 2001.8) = 86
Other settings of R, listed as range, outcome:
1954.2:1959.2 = 199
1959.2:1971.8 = 209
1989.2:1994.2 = 146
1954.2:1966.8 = 206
